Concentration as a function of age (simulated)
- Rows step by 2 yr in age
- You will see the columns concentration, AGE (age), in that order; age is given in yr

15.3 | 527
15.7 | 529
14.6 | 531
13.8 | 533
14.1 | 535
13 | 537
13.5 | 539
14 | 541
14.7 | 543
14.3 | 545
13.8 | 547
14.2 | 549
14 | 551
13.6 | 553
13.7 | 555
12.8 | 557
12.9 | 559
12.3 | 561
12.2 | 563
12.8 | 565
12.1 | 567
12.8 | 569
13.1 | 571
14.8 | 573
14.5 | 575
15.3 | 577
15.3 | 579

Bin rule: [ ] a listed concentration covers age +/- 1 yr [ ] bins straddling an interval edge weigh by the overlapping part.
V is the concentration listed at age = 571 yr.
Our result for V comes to 13.1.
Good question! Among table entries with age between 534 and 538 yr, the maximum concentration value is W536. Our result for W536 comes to 14.1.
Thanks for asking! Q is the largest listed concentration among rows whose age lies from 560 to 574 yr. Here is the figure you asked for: 14.8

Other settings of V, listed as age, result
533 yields 13.8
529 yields 15.7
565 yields 12.8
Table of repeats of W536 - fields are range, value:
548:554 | 14.2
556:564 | 12.9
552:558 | 13.7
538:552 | 14.7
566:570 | 12.8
